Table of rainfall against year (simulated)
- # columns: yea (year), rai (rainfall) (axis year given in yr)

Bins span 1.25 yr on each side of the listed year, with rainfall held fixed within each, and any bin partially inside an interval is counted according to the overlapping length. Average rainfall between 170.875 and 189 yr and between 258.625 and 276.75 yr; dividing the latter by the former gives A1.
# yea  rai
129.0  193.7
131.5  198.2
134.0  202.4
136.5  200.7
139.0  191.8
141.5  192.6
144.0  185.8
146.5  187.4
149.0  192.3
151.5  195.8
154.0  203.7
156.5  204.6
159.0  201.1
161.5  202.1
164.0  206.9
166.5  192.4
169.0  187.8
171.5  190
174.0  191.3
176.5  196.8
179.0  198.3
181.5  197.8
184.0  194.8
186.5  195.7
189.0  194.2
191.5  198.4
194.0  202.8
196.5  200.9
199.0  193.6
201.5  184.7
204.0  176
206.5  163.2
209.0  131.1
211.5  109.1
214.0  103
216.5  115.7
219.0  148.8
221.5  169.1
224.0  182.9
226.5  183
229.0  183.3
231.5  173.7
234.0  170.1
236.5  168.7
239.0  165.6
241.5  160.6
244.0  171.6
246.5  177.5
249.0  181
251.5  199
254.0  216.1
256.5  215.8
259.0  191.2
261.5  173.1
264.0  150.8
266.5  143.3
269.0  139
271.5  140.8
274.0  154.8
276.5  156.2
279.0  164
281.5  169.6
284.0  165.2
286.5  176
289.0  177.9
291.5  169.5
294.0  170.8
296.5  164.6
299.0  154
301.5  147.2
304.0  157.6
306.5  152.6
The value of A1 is 0.79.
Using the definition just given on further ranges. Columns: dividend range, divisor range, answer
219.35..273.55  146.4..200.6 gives 0.88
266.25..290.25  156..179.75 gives 0.81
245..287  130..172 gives 0.87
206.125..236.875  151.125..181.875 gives 0.78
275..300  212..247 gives 1.04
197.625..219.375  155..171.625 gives 0.74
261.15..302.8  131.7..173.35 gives 0.81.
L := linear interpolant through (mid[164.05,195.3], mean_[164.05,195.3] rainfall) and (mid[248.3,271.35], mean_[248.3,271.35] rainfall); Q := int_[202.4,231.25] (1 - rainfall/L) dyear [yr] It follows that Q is 5.3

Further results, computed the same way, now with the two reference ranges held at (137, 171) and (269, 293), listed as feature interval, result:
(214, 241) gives 2.0 yr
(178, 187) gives -0.4 yr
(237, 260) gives -2.0 yr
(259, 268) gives 0.4 yr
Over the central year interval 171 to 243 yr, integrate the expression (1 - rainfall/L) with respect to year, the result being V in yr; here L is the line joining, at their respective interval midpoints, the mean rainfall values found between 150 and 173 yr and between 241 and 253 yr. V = 5.7 yr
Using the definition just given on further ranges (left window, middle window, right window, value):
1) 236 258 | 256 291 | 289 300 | 1.98 yr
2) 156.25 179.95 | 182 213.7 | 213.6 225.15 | -1.58 yr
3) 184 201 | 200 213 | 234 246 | 2.48 yr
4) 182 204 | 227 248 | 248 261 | 2.77 yr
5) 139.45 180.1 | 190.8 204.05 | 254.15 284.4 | -0.63 yr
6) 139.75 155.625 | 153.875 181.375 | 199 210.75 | -2.15 yr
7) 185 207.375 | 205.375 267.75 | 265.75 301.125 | 3.49 yr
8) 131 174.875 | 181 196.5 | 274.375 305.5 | -0.82 yr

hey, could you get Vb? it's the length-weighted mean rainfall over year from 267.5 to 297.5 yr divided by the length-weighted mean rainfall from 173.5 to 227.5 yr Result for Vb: 0.93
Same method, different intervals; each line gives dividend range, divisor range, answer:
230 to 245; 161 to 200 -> 0.86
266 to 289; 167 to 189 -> 0.82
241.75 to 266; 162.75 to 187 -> 0.94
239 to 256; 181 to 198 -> 0.93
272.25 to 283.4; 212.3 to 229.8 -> 1.05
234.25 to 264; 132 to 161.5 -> 0.93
